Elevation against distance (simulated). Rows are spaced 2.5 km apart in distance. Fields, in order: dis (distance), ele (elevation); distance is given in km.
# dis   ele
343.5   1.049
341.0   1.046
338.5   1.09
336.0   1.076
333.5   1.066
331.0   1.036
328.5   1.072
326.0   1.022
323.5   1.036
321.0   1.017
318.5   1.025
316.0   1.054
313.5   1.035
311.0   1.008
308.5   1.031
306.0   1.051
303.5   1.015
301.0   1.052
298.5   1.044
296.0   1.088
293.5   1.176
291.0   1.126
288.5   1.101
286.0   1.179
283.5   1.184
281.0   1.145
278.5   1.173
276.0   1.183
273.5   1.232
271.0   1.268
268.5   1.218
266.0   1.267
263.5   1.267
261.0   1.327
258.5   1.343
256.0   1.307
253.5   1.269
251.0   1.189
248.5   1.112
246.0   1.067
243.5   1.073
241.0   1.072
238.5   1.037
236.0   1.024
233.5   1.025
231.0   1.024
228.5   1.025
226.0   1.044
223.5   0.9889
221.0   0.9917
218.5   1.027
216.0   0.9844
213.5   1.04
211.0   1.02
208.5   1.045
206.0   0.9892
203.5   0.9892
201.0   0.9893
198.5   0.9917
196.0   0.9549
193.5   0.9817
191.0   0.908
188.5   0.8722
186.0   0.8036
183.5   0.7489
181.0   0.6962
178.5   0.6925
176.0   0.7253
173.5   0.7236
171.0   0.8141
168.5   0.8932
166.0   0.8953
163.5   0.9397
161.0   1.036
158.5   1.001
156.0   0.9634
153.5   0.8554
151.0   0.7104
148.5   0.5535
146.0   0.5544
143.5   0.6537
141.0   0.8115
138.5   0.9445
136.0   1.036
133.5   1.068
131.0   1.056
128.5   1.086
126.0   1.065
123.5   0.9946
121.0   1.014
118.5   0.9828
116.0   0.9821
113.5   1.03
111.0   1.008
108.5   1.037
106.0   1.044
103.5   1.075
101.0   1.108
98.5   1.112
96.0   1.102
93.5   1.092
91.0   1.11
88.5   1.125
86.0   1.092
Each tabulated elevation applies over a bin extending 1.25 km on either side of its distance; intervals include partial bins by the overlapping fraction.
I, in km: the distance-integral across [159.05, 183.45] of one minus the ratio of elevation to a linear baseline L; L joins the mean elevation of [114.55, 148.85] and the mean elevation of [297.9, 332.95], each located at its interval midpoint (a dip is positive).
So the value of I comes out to 3.2 km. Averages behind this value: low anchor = 0.925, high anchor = 1.04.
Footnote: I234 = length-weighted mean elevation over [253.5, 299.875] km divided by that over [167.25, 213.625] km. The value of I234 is 1.36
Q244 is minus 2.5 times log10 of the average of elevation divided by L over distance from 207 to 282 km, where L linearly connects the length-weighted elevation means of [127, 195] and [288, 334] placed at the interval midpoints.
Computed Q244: -0.16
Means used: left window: 0.854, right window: 1.05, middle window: 1.13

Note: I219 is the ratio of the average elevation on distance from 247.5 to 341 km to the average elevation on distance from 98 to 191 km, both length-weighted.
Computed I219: 1.25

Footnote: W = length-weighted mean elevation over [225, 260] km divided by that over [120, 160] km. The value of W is 1.2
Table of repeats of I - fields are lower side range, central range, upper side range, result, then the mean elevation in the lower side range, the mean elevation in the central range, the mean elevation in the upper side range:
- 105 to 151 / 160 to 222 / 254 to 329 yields 6.34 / 0.933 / 0.909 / 1.14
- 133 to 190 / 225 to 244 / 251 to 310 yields 0.00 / 0.823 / 1.04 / 1.18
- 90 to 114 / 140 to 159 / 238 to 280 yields 6.14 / 1.07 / 0.753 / 1.2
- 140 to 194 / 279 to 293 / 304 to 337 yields -2.30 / 0.808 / 1.15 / 1.04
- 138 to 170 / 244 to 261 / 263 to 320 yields -2.85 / 0.829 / 1.22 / 1.12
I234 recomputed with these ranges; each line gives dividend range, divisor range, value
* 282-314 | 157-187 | 1.30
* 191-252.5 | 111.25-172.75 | 1.12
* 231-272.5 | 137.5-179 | 1.45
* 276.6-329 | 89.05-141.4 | 1.04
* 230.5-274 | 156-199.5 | 1.36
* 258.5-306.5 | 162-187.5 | 1.47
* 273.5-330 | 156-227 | 1.18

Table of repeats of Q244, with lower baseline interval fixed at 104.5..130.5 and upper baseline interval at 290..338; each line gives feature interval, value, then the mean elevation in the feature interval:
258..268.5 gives -0.23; 1.29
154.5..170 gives 0.09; 0.951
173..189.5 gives 0.35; 0.751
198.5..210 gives 0.04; 1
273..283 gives -0.13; 1.18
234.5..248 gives -0.01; 1.06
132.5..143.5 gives 0.11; 0.927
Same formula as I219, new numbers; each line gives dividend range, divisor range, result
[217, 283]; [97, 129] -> 1.10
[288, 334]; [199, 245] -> 1.03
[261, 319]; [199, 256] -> 1.08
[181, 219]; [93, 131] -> 0.90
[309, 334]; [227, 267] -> 0.90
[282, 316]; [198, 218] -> 1.08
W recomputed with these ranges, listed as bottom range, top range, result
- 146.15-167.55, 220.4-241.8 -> 1.20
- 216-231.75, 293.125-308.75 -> 1.05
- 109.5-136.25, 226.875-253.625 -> 1.04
